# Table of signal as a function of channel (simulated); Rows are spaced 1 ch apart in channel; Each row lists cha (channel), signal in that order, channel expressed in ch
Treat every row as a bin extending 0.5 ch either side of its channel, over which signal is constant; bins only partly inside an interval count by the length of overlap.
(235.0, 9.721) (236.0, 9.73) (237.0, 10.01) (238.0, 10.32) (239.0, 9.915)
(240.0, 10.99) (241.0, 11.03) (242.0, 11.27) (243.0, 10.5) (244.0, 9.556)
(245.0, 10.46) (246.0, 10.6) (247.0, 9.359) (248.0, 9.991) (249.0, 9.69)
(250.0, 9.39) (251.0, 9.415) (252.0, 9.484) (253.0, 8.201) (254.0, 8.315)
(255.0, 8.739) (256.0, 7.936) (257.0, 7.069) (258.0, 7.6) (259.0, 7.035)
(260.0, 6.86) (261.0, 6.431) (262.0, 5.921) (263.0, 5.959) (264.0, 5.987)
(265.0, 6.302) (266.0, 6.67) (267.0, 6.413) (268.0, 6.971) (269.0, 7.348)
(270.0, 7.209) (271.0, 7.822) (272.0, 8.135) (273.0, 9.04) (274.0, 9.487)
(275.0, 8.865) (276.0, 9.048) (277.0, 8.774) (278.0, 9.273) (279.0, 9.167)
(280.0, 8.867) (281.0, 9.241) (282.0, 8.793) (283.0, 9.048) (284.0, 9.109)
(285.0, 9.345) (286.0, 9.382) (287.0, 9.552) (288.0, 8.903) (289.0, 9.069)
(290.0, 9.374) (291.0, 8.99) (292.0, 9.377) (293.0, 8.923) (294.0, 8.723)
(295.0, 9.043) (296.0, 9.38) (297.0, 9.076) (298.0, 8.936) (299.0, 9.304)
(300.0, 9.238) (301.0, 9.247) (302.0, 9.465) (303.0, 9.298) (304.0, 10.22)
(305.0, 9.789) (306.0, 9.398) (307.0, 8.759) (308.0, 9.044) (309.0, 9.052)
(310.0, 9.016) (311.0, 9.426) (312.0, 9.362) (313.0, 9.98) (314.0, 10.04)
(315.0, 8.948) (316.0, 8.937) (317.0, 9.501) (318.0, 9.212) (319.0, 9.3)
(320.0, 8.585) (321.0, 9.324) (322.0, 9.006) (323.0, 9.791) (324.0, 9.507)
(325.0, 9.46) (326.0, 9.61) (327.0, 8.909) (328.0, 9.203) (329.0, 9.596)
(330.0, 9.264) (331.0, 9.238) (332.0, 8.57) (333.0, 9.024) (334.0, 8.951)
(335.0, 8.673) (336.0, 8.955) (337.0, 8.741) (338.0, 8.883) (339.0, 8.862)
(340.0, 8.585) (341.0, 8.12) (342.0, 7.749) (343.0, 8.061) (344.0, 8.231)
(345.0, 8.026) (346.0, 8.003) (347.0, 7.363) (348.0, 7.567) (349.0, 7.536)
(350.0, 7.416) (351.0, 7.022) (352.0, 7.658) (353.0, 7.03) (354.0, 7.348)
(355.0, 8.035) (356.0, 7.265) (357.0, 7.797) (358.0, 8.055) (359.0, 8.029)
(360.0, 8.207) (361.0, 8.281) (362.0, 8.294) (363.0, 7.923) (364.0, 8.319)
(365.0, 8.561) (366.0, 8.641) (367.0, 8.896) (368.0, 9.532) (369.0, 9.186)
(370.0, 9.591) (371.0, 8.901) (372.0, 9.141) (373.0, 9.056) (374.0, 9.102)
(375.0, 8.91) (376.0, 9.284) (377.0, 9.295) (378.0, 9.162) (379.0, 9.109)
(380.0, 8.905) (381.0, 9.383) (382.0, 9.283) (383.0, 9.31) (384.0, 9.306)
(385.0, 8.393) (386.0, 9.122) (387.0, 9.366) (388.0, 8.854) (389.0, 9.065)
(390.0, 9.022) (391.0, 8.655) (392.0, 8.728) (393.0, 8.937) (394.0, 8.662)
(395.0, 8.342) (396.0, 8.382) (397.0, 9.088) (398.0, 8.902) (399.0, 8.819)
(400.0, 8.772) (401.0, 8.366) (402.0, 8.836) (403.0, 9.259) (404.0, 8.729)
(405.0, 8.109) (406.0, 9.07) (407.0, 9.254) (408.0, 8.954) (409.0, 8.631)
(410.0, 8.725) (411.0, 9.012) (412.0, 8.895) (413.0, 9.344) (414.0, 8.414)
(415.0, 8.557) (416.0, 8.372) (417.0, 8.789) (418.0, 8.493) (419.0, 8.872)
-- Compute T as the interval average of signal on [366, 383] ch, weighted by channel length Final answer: 9.16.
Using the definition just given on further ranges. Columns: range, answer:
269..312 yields 9.06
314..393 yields 8.7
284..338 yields 9.22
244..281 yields 8.2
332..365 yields 8.08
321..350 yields 8.68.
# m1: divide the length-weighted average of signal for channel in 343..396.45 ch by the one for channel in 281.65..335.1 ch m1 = 0.9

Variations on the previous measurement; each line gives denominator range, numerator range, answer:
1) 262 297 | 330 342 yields 1.04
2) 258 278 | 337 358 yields 1.06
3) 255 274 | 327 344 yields 1.23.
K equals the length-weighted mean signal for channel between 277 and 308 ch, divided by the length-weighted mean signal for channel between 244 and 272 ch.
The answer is 1.2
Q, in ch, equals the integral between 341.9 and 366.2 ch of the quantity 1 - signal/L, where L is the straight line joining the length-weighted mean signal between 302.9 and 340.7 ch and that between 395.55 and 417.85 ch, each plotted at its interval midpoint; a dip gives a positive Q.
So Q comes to 3.21 ch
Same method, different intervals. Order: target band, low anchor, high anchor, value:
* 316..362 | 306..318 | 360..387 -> 3.3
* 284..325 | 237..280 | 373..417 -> -2.8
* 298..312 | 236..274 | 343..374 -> -1.6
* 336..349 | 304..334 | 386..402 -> 1.3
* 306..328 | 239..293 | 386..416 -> -1.4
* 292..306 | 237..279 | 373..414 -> -1.0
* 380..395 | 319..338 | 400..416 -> -0.2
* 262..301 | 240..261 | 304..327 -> 3.0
